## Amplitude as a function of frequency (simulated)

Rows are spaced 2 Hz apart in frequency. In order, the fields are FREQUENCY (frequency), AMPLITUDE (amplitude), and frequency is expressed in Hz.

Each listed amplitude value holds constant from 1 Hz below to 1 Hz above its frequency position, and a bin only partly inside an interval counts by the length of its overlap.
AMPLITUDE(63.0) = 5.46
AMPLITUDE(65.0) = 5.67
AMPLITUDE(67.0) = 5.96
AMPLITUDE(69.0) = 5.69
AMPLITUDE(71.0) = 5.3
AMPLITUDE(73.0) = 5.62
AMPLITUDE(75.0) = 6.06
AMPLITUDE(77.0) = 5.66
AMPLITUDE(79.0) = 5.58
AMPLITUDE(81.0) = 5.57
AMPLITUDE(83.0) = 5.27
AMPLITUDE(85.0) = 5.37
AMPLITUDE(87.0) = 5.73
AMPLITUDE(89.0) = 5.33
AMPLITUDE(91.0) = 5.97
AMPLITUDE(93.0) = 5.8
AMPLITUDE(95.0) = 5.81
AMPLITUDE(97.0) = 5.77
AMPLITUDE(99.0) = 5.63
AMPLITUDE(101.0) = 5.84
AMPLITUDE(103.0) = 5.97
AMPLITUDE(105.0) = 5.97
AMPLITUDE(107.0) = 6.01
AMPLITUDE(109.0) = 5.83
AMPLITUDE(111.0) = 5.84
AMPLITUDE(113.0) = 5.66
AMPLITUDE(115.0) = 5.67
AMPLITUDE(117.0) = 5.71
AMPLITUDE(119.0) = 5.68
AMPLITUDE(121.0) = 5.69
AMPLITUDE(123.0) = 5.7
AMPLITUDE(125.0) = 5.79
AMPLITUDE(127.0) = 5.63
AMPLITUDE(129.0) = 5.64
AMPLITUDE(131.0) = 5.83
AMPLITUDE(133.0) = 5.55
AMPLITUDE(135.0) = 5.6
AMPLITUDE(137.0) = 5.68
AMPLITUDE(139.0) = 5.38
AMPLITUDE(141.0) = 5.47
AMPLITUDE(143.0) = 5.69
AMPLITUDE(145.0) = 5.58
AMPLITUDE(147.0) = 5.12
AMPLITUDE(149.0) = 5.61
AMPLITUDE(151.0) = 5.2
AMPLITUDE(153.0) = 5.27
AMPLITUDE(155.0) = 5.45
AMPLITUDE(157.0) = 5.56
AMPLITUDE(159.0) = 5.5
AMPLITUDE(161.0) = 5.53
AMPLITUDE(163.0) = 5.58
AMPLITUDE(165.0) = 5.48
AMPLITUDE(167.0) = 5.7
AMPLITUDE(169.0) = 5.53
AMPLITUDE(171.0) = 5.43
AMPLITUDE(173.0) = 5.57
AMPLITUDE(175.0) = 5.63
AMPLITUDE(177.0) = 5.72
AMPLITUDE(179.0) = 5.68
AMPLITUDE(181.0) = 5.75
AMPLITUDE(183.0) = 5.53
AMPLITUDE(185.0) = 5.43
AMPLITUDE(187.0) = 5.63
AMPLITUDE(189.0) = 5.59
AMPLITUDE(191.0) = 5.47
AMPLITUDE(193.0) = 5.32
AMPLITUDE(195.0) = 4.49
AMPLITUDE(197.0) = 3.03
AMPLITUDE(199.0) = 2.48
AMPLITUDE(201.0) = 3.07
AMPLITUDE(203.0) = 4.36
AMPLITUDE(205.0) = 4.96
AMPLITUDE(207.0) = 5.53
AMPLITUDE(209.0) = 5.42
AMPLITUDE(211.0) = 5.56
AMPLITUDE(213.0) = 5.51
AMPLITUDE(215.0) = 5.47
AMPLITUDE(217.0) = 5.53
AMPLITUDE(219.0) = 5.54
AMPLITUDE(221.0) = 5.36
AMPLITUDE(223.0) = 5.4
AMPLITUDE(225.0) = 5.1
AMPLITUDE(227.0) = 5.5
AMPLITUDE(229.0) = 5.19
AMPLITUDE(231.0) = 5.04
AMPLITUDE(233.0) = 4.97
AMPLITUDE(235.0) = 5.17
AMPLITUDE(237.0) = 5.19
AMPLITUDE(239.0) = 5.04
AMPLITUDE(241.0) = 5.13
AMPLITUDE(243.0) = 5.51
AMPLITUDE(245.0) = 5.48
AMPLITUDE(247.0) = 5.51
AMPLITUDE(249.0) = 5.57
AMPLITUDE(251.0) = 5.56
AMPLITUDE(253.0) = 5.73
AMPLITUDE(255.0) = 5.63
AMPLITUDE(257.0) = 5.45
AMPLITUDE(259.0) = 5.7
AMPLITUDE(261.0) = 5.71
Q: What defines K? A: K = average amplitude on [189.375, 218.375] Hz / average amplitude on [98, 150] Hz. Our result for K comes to 0.8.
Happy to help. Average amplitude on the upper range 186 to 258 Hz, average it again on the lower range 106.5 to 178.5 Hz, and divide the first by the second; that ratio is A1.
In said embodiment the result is 0.9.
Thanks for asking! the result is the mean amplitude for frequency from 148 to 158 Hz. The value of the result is 5.42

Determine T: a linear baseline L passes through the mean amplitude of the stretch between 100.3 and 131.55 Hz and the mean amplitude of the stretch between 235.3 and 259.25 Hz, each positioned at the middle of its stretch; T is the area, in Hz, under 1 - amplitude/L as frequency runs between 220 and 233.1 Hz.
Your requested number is 0.61 Hz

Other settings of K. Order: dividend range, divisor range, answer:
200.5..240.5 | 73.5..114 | 0.90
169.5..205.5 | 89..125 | 0.86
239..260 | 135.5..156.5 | 1.01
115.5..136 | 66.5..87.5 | 1.01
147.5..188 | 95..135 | 0.96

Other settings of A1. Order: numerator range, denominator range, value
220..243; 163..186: 0.93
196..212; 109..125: 0.75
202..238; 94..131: 0.91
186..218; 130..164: 0.88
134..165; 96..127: 0.95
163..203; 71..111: 0.89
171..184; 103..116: 0.96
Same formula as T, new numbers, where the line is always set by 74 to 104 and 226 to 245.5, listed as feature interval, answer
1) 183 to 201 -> 2.4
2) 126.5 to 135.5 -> -0.2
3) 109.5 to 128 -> -0.4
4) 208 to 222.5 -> -0.5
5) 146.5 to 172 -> 0.0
